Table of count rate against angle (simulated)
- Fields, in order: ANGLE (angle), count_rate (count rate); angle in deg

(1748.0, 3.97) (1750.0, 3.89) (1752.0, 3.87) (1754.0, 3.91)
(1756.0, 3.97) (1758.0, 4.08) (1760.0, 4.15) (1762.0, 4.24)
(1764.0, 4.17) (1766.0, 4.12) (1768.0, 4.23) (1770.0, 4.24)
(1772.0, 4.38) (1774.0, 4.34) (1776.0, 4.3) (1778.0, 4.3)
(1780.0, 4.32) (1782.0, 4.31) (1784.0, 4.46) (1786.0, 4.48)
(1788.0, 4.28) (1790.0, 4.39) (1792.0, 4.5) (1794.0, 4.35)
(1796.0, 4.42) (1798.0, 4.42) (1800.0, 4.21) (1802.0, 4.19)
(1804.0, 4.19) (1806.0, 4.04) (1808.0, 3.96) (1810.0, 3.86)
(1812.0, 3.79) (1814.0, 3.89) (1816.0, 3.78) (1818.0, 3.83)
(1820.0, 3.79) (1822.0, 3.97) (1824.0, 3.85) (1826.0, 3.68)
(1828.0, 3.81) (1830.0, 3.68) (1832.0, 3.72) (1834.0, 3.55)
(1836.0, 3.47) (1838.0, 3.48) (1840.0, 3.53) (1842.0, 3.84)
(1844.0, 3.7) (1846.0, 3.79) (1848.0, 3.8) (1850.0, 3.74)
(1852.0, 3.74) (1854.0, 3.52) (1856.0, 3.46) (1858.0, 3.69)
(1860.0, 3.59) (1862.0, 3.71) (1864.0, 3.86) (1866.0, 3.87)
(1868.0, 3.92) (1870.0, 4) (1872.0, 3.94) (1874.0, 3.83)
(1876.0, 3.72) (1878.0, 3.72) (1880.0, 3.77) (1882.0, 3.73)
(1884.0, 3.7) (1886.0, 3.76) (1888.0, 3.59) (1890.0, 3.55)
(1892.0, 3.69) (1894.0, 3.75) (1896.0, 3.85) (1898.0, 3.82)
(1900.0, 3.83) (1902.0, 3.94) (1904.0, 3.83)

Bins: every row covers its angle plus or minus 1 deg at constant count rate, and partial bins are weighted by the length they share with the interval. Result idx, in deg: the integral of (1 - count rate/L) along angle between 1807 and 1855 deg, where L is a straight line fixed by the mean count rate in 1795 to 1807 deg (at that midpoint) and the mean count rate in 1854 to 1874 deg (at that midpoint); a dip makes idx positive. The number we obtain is 3.3 deg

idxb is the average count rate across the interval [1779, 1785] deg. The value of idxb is 4.36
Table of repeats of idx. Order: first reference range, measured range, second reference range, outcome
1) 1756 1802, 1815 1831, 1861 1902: 1.09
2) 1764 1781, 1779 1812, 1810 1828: -1.69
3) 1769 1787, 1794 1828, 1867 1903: 1.46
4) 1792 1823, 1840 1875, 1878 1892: 0.55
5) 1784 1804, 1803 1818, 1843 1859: 0.86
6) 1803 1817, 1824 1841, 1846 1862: 0.74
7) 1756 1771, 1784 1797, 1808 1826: -1.32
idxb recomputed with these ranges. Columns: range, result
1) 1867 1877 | 3.88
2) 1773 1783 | 4.31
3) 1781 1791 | 4.38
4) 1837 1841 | 3.5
